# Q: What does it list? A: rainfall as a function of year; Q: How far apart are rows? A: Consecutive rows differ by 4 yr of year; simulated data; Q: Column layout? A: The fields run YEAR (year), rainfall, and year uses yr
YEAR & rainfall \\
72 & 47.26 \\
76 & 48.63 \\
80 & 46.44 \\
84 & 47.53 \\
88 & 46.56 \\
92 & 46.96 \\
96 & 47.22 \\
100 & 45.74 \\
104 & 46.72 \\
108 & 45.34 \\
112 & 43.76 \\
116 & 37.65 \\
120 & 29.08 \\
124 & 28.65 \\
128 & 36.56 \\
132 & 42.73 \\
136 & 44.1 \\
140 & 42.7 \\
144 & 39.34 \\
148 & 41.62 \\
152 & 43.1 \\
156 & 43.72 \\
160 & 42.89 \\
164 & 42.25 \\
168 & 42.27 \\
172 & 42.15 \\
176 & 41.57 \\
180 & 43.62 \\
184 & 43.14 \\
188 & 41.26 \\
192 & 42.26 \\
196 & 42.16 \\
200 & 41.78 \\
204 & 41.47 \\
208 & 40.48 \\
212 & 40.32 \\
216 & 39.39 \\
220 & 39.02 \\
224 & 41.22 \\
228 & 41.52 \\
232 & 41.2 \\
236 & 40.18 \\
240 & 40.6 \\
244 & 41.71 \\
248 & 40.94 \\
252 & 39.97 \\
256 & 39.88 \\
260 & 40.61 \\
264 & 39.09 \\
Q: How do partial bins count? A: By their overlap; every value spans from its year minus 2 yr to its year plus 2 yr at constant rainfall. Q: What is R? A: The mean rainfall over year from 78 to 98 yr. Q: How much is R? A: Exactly 46.9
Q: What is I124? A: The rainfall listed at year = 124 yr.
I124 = 28.65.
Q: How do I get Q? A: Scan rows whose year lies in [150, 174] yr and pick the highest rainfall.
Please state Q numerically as 43.72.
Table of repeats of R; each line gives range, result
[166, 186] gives 42.5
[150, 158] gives 43.4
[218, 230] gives 40.6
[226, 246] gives 41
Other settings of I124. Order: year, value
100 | 45.74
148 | 41.62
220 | 39.02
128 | 36.56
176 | 41.57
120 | 29.08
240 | 40.6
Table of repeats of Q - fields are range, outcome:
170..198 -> 43.62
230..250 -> 41.71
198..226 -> 41.78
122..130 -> 36.56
